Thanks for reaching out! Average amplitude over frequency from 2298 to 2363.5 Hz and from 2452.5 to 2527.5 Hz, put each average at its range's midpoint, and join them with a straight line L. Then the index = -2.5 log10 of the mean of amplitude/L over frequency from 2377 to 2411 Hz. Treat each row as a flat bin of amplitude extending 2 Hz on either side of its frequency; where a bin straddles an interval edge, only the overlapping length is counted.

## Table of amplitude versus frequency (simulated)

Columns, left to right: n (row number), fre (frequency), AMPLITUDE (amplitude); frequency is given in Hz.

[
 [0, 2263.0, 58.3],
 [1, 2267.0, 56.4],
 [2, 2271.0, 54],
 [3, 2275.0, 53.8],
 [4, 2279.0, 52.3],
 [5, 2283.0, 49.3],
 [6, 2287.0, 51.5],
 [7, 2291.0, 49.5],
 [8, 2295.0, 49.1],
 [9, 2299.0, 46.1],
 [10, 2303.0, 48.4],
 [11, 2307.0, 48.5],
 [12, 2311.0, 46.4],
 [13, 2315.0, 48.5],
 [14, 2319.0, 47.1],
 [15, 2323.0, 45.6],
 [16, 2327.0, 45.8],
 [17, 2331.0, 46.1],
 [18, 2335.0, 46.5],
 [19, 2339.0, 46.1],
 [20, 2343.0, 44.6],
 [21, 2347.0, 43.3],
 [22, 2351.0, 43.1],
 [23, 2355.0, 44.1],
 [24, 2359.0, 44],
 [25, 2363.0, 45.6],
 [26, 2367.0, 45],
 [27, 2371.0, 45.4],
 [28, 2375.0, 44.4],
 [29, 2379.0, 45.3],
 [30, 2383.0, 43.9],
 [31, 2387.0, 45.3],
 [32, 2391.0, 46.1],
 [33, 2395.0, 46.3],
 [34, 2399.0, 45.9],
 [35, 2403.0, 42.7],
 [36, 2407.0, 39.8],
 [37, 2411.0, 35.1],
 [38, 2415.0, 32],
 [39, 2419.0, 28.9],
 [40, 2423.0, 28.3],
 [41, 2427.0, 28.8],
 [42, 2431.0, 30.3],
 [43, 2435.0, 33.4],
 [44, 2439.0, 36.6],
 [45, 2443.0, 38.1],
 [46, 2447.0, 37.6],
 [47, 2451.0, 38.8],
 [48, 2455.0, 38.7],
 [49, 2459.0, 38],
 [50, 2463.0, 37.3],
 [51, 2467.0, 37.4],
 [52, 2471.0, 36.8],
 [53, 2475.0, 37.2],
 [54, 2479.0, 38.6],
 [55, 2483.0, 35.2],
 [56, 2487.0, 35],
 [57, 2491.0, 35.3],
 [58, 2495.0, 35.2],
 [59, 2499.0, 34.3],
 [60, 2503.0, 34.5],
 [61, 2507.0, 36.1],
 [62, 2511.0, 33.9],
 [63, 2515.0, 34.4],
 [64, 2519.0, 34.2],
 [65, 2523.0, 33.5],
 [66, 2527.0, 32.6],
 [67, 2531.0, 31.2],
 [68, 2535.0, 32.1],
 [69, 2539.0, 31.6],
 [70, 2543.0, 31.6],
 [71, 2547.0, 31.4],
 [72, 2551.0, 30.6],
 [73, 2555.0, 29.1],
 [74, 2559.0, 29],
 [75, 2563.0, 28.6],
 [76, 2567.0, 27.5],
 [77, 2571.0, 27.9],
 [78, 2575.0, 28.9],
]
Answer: -0.05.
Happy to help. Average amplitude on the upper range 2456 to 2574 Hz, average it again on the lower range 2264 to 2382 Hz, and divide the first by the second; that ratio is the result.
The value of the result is 0.70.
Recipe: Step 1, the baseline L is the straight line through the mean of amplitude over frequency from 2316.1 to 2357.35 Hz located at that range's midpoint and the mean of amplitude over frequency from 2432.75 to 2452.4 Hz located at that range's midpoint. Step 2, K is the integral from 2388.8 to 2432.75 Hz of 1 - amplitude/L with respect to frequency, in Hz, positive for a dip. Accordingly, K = 3.0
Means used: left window 45.3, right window 36.8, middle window 36.8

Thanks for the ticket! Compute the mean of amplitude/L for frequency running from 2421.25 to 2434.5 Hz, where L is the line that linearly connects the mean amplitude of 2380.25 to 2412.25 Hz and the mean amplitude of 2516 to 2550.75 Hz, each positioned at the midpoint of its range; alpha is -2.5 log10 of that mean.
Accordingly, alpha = 0.347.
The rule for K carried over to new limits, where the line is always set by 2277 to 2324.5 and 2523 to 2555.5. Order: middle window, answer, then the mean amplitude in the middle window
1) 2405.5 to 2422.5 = 3.03 Hz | 33.3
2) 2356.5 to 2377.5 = -0.51 Hz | 44.9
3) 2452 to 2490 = -0.77 Hz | 37.1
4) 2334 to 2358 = 0.43 Hz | 44.5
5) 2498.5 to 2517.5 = -0.51 Hz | 34.7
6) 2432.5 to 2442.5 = 0.91 Hz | 35.2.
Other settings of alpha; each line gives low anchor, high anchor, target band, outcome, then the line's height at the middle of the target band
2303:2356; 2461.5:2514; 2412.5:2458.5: 0.15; 39.2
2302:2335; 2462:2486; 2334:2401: -0.03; 43.8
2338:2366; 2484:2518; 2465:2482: -0.02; 36.6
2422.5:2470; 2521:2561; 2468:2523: -0.07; 33.3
